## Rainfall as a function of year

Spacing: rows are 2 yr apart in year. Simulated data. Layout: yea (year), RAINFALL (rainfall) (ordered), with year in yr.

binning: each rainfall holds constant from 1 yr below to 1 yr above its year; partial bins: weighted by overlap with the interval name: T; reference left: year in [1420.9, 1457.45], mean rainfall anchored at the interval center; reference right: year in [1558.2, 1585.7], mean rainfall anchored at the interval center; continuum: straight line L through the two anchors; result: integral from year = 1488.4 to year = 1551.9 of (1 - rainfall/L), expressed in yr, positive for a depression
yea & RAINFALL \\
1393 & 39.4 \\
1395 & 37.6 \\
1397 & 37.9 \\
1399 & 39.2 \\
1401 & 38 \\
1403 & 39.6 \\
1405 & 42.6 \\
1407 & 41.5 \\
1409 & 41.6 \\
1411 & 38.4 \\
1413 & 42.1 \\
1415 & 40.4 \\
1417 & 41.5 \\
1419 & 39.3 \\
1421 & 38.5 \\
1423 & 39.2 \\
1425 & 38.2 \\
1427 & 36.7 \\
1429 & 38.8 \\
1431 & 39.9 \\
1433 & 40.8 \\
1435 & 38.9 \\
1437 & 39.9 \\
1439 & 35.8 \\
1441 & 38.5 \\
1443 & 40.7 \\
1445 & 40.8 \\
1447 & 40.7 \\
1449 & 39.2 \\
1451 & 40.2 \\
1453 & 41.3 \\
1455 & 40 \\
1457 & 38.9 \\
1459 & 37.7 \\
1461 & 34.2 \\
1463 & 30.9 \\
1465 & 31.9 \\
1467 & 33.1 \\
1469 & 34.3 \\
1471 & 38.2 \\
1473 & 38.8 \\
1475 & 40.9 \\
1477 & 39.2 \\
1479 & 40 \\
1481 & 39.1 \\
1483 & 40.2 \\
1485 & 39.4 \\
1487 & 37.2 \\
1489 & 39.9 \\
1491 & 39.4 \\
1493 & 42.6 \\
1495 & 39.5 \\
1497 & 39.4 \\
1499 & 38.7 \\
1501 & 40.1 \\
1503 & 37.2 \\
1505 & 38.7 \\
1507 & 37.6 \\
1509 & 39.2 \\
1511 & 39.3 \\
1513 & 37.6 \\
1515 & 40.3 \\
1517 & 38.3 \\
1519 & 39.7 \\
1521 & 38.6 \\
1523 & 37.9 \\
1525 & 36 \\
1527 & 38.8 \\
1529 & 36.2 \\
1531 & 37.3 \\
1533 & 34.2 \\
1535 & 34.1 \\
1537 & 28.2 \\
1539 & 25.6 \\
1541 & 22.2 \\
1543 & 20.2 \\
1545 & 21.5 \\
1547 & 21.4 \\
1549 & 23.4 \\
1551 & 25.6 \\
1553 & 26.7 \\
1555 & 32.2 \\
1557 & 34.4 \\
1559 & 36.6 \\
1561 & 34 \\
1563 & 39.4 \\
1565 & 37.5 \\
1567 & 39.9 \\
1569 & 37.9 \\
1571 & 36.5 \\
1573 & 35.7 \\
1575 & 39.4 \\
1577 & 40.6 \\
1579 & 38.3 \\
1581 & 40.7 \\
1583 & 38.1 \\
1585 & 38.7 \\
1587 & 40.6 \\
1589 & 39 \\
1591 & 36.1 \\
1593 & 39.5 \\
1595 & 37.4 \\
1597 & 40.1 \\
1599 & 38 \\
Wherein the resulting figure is 6.5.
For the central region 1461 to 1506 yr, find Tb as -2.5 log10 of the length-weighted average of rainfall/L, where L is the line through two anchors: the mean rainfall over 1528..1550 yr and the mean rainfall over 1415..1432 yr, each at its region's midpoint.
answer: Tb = -0.15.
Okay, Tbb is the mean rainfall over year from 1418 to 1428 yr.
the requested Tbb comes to 38.4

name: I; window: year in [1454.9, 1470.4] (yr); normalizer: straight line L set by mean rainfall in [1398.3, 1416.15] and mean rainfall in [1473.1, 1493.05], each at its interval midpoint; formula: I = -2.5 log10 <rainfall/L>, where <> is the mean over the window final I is 0.143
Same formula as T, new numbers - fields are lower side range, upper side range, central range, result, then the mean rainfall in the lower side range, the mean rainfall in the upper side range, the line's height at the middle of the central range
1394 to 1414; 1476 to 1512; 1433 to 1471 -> 1.8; 39.9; 39.3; 39.5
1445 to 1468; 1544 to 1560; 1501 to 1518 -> -3.5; 37.3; 27.7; 32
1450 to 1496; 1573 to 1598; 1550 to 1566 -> 2.2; 38.1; 38.9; 38.7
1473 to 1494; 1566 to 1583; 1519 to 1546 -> 5.0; 39.7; 38.6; 39.1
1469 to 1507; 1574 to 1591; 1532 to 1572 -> 8.8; 39.2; 39.2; 39.2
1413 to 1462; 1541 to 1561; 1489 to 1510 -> -4.3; 39.2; 27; 32.6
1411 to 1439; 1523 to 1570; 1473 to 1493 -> -2.2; 39.4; 31.6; 35.7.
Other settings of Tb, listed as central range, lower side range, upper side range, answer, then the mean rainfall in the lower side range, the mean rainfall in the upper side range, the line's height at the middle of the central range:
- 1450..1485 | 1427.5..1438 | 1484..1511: 0.05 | 39.5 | 39.2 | 39.3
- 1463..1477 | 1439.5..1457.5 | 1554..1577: 0.10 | 39.9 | 36.9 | 39.4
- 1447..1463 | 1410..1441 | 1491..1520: 0.02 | 39.2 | 39.2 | 39.2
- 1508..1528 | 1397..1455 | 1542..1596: -0.06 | 39.7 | 34.5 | 36.3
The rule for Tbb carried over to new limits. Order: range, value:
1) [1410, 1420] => 40.3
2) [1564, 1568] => 38.7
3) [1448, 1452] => 39.7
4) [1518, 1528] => 38.2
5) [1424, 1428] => 37.5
